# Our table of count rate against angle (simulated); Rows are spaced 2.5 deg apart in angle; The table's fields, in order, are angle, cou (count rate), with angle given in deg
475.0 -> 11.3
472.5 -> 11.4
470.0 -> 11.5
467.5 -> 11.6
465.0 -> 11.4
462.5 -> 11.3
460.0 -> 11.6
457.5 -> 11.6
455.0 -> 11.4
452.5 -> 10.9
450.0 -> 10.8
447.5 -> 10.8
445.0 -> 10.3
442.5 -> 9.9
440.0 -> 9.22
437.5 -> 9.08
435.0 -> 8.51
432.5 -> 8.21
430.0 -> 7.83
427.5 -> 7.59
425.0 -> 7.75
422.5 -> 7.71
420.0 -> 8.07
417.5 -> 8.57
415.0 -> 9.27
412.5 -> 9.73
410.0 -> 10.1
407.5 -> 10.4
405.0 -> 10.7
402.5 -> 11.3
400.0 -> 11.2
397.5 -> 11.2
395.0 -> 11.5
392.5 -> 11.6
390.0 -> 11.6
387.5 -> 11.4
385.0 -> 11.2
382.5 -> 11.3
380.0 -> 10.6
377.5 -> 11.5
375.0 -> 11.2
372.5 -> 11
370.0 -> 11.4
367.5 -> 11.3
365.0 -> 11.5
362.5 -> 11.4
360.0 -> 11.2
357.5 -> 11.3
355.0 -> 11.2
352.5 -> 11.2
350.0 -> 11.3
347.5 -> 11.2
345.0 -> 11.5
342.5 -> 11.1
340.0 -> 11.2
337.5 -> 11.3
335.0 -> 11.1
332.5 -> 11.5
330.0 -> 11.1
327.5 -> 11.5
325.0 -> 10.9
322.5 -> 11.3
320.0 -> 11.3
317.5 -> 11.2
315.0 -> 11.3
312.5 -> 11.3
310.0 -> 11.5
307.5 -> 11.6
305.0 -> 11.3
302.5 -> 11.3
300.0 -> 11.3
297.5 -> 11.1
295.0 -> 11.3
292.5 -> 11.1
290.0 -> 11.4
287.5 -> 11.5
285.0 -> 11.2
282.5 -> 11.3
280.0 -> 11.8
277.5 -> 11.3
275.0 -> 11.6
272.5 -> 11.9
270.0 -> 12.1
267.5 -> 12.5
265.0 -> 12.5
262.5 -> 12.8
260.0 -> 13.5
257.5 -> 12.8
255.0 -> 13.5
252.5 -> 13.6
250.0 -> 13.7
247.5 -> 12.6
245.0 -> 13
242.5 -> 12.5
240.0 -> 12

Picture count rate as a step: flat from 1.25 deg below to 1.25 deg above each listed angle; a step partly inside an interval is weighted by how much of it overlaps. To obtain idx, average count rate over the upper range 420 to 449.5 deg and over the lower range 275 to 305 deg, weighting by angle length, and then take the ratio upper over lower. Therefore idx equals 0.78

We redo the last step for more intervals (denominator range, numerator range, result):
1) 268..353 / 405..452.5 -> 0.81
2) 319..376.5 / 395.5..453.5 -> 0.85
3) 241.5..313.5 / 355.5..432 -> 0.86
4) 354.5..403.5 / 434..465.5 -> 0.93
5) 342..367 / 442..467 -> 0.98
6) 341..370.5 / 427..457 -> 0.85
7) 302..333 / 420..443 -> 0.74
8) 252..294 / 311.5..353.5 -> 0.93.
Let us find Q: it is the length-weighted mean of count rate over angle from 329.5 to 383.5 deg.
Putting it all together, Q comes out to 11.2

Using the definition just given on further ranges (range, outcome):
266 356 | 11.4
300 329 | 11.3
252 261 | 13.3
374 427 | 10.3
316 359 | 11.2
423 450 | 8.97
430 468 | 10.3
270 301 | 11.4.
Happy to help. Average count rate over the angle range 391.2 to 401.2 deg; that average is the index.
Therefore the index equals 11.4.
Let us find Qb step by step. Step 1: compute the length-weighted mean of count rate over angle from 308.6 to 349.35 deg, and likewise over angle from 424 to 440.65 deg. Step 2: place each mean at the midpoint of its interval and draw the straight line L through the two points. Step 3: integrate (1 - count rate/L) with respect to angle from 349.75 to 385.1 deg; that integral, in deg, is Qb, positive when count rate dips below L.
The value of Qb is -3.8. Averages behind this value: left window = 11.3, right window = 8.29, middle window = 11.2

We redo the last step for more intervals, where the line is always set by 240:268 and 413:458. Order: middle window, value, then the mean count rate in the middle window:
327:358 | -0.3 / 11.3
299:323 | 0.9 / 11.3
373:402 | -3.0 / 11.3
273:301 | 2.1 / 11.4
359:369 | -0.6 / 11.4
